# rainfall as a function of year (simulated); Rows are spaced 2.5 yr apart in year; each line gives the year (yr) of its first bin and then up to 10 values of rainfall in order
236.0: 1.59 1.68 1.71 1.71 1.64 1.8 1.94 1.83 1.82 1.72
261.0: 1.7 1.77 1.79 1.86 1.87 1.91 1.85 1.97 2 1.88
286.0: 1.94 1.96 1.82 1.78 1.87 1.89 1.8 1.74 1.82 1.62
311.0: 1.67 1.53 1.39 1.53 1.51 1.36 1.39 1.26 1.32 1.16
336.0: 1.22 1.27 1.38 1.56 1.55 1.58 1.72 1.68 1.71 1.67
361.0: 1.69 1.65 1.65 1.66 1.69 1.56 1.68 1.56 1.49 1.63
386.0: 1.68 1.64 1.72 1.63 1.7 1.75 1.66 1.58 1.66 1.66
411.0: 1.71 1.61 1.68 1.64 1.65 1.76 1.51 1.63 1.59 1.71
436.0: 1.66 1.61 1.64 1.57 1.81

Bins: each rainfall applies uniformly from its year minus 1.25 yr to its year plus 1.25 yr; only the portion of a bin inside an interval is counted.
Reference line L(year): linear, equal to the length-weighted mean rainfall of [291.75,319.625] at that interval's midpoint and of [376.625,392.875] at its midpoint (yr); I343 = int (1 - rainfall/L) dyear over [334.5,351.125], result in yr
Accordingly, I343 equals 2.2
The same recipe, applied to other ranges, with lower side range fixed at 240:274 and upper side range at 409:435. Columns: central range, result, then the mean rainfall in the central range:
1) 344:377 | 1.0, 1.65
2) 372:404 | 0.7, 1.64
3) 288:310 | -0.6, 1.8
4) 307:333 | 4.2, 1.45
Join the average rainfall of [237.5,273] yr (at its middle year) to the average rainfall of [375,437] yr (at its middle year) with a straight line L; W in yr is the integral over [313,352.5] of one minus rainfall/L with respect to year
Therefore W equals 6.7 yr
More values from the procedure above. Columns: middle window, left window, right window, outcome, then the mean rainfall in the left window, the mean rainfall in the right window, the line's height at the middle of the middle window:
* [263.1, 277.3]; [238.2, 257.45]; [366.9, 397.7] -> -0.8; 1.77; 1.64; 1.75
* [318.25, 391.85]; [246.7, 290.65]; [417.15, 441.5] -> 8.4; 1.86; 1.64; 1.74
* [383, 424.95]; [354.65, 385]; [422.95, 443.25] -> -0.9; 1.64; 1.63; 1.63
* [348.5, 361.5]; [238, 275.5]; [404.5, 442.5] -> 0.2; 1.79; 1.65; 1.7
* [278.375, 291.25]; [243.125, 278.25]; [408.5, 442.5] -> -1.1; 1.81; 1.65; 1.78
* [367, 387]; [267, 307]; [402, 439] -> 1.2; 1.87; 1.64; 1.72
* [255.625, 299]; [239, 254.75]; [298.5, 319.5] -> -3.7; 1.77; 1.65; 1.71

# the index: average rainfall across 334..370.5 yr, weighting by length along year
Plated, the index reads 1.56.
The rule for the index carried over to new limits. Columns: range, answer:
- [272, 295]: 1.9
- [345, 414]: 1.65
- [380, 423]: 1.66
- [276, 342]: 1.62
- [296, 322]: 1.66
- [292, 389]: 1.58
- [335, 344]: 1.34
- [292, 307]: 1.82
